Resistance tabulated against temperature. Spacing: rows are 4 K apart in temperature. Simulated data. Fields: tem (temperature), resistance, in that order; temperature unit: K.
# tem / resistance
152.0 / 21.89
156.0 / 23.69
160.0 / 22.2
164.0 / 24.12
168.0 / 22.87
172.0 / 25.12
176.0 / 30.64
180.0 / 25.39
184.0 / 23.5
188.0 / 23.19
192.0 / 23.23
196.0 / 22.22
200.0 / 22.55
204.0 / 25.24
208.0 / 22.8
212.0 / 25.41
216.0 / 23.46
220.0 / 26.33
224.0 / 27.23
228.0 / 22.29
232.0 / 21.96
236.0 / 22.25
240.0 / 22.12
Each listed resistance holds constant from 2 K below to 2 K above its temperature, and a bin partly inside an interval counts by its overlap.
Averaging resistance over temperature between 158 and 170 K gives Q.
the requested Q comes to 23.1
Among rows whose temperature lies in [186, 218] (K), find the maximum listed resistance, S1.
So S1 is 25.41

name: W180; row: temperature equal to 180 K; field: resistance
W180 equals 25.39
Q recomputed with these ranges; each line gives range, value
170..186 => 26.2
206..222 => 24.5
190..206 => 23.3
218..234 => 24.5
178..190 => 24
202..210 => 24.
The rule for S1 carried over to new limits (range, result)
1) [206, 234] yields 27.23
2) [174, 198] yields 30.64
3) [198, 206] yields 25.24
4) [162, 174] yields 25.12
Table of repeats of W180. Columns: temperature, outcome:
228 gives 22.29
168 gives 22.87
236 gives 22.25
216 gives 23.46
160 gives 22.2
